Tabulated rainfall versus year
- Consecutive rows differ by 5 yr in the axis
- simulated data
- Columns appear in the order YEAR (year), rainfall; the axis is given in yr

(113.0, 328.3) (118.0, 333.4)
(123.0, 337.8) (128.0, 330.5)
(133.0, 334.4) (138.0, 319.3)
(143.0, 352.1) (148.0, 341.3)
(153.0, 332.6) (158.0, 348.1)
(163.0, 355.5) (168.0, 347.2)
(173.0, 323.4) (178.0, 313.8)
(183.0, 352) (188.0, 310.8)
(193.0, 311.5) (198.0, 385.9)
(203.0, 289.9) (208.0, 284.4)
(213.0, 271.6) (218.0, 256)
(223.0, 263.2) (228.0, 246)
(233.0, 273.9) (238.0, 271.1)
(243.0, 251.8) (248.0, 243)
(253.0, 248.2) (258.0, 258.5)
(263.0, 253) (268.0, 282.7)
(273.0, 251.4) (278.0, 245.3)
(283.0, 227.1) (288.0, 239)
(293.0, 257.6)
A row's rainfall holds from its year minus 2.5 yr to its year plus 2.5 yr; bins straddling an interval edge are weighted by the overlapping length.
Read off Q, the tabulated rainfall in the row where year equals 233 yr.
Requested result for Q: 273.9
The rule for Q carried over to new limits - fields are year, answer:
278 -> 245.3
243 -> 251.8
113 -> 328.3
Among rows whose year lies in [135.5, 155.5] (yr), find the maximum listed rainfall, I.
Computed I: 352.1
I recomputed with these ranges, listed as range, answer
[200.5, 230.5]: 289.9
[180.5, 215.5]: 385.9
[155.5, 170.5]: 355.5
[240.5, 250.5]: 251.8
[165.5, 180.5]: 347.2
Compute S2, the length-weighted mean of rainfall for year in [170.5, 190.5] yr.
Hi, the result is 325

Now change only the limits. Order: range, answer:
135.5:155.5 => 336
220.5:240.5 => 264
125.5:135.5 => 332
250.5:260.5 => 253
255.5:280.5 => 258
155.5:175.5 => 344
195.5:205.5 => 338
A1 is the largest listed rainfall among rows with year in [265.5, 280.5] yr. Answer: 282.7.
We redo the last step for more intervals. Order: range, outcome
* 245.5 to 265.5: 258.5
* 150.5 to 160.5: 348.1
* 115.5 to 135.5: 337.8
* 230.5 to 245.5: 273.9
